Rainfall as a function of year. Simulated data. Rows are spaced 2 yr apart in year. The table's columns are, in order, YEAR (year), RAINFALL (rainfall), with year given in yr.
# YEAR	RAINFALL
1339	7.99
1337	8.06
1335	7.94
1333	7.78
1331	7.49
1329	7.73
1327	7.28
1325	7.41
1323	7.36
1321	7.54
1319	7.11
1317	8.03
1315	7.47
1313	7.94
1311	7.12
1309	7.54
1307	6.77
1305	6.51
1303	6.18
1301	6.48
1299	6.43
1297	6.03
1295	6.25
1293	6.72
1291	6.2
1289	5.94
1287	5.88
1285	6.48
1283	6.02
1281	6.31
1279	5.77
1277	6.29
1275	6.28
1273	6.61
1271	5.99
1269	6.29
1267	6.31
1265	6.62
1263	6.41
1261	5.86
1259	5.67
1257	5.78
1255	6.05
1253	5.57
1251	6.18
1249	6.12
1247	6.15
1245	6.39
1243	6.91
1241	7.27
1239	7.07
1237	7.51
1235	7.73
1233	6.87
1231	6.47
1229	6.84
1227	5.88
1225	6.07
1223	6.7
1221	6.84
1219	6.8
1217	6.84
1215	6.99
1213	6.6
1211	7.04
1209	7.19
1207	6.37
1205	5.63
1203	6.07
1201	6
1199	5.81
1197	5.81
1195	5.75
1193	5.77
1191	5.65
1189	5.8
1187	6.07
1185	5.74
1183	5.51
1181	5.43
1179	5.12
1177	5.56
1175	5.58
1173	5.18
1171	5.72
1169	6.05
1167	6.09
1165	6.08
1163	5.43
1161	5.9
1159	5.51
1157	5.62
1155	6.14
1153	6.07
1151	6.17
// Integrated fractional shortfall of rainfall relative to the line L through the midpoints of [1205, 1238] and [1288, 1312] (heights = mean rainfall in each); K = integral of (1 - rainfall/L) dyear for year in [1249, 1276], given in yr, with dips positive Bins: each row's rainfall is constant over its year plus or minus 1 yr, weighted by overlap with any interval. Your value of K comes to 2.1 yr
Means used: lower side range 6.76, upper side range 6.51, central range 6.12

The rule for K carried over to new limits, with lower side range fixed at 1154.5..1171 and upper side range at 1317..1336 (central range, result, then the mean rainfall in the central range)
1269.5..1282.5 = 1.5 yr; 6.2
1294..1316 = 1.6 yr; 6.79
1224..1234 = 0.2 yr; 6.43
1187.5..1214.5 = 0.5 yr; 6.13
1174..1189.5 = 1.1 yr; 5.59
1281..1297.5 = 2.2 yr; 6.2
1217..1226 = -0.3 yr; 6.63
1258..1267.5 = 1.0 yr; 6.17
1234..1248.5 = -0.7 yr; 6.97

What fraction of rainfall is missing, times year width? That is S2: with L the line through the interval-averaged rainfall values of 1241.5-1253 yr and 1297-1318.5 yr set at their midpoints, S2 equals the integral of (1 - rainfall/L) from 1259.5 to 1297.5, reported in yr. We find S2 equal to 2.6 yr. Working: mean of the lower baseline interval 6.32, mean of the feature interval 6.22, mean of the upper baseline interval 7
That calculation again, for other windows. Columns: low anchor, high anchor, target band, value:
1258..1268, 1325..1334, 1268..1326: 1.96 yr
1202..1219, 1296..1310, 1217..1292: 2.24 yr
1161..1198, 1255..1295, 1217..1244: -4.04 yr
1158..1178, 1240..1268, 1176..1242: -3.97 yr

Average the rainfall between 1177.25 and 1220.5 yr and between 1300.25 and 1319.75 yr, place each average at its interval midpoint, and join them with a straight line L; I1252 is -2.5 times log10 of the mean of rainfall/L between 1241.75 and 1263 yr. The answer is 0.08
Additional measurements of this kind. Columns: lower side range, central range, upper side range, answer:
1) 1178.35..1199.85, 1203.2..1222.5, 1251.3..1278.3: -0.15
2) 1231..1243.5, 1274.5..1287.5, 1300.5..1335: 0.18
